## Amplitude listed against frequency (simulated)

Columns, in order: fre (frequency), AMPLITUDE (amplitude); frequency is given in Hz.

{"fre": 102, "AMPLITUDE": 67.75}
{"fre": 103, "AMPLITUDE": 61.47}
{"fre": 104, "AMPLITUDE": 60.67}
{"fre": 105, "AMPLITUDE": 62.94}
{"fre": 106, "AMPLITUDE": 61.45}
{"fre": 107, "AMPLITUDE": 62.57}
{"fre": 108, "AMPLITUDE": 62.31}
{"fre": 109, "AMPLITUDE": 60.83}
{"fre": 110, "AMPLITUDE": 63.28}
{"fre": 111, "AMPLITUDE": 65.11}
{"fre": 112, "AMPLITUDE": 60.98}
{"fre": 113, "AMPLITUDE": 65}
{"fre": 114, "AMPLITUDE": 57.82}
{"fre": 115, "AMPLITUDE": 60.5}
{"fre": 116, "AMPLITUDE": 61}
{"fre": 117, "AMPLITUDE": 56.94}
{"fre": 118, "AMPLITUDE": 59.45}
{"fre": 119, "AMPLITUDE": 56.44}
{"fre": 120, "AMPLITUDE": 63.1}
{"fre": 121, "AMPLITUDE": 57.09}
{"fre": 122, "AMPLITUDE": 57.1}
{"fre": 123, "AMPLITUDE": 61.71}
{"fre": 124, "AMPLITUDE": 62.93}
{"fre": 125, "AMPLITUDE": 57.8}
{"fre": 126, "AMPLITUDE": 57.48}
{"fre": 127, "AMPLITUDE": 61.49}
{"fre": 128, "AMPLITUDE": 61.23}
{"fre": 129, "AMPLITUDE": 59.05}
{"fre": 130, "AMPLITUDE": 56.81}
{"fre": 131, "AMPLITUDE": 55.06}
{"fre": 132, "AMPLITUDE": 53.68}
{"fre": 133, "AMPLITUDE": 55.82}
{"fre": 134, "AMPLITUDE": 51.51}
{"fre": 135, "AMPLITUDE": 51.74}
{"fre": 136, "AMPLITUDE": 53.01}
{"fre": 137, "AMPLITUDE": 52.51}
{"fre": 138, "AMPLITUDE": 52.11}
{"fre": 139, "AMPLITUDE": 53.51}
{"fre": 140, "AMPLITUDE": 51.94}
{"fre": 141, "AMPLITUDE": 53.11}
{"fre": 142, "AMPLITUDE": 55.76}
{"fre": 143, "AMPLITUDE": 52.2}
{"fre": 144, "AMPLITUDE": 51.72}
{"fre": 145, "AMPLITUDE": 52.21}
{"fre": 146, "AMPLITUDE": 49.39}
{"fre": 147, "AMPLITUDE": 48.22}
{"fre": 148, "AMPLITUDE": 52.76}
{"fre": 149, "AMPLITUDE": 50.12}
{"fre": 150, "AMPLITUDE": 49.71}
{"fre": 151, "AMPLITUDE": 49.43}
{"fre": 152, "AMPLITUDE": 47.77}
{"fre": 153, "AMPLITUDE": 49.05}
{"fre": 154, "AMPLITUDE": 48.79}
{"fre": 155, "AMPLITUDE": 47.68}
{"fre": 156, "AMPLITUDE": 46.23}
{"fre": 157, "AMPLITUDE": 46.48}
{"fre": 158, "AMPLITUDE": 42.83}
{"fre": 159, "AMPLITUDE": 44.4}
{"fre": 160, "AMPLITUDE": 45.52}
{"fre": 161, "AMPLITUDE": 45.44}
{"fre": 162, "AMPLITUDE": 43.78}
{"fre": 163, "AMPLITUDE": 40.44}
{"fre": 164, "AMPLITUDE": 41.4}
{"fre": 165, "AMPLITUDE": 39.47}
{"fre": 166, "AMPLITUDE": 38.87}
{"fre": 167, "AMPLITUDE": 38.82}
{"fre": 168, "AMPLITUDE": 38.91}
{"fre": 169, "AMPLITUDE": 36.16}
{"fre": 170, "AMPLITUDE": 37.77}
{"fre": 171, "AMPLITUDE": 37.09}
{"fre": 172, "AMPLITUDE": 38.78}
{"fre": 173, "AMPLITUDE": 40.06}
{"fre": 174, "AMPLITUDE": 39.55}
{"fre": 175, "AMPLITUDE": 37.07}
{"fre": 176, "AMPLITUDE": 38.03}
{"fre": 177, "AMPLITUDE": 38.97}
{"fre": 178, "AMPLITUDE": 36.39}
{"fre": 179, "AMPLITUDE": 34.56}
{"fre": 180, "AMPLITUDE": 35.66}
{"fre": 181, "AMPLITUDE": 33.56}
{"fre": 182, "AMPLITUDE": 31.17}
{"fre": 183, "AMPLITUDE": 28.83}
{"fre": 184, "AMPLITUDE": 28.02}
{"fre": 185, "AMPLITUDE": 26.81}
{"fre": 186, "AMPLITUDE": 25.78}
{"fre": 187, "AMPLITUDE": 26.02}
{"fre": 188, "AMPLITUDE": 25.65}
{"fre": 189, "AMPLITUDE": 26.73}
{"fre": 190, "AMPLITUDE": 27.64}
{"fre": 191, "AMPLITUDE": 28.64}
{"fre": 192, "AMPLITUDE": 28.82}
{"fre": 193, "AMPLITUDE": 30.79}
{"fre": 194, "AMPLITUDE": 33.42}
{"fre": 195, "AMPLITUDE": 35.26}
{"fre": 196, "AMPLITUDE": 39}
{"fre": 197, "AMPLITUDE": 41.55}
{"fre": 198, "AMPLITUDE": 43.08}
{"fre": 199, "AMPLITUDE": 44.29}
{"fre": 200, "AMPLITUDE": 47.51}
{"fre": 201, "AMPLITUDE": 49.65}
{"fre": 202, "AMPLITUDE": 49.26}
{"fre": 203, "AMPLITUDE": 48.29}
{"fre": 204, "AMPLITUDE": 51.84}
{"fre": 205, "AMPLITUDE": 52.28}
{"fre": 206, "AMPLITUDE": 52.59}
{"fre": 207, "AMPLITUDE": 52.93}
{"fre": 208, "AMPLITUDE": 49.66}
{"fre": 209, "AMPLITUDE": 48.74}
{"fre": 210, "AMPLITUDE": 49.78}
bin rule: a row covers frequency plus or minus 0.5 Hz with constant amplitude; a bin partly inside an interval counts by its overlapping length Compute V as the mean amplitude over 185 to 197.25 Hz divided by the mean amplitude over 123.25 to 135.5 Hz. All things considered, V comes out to 0.53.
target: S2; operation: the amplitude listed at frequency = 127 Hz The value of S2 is 61.49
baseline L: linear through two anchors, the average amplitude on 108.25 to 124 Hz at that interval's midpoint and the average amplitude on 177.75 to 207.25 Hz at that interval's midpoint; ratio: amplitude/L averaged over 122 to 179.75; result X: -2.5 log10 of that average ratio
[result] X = 0.047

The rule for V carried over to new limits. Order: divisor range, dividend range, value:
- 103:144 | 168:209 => 0.65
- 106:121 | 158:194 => 0.58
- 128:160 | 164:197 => 0.67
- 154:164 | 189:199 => 0.77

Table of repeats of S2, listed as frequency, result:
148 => 52.76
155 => 47.68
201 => 49.65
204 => 51.84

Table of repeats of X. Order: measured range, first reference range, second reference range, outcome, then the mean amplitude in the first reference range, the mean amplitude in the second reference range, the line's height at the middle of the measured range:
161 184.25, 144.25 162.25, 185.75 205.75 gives 0.16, 47.9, 38.1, 43.4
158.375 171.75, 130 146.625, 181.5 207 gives 0.12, 52.9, 37.2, 45.4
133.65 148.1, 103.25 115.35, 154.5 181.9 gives -0.04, 62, 40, 50.2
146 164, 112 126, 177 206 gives 0.03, 59.7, 36.4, 48.2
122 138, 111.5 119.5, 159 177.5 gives -0.05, 59.8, 39.9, 54.3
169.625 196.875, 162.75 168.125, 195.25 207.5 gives 0.29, 39.7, 47.4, 43.5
